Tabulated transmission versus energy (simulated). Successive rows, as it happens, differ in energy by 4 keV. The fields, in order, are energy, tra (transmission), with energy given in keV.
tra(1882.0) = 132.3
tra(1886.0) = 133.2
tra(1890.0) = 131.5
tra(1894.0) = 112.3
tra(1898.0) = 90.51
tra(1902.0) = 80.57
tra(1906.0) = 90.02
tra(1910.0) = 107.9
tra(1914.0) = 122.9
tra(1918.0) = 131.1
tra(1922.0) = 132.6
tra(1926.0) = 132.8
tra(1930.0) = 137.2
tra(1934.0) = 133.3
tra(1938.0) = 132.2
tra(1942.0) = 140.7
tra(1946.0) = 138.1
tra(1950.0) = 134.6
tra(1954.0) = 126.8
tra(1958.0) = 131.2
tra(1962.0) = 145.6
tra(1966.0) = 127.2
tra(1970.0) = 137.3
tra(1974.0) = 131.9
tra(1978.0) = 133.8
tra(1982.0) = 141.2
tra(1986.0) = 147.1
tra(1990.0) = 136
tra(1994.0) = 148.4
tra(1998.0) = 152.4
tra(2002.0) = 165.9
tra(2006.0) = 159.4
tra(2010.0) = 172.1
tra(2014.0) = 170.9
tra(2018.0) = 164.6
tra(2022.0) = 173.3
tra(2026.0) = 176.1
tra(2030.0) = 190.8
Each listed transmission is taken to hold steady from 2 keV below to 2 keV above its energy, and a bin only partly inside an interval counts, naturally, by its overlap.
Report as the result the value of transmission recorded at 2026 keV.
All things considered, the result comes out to 176.1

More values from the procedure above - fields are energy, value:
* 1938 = 132.2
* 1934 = 133.3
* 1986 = 147.1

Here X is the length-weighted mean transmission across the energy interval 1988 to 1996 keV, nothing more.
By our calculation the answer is 142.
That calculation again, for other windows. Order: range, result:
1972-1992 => 138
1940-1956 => 135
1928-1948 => 136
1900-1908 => 85.3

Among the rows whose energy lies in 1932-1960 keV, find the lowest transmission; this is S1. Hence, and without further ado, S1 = 126.8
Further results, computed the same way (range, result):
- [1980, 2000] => 136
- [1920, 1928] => 132.6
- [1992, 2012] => 148.4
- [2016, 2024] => 164.6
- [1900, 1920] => 80.57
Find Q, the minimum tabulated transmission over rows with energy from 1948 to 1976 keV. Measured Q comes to 126.8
